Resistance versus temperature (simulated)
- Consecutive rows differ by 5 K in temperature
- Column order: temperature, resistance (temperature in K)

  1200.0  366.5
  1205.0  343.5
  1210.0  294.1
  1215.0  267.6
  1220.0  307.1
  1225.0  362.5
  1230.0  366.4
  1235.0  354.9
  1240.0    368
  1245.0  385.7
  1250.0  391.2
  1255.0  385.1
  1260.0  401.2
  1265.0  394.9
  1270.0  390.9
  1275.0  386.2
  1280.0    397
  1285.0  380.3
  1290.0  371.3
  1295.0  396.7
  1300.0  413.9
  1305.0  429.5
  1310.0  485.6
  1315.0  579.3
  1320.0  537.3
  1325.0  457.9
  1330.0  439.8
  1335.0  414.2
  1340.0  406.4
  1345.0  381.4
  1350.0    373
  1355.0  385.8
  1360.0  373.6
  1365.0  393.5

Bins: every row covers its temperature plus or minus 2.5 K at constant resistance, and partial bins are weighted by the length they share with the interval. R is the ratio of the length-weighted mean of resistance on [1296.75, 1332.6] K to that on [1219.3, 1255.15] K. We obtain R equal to 1.3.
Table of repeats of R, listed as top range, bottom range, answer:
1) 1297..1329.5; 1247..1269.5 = 1.22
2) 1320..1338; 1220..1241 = 1.27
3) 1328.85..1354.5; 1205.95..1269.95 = 1.12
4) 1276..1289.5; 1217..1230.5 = 1.14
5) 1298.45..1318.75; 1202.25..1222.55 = 1.59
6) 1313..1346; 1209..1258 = 1.32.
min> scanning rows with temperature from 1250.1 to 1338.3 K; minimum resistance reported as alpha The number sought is 371.3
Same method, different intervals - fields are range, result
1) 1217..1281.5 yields 307.1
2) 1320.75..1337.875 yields 414.2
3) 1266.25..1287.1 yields 380.3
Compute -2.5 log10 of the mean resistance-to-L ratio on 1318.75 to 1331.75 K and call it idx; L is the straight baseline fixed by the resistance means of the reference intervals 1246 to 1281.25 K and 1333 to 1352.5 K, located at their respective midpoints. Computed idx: -0.206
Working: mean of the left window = 392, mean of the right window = 393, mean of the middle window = 475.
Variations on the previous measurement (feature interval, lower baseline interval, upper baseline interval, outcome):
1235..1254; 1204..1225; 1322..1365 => -0.148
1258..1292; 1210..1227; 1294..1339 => 0.019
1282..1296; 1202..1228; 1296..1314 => 0.121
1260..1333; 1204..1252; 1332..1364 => -0.165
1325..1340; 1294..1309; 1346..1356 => -0.089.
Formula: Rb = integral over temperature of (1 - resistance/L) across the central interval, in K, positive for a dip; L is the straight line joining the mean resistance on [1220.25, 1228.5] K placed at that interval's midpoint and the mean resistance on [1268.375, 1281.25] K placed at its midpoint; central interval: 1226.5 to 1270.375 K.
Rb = -1.51 K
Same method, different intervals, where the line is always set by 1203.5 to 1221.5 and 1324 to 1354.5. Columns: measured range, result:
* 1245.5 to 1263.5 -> -3.0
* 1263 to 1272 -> -1.2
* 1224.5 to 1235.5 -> -1.6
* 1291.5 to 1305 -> -1.2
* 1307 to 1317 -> -3.6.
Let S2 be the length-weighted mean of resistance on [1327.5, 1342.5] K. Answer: 420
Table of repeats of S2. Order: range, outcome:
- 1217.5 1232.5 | 345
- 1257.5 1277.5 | 393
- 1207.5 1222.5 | 290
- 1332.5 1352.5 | 394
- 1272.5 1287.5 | 388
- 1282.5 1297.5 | 383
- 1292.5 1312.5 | 431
